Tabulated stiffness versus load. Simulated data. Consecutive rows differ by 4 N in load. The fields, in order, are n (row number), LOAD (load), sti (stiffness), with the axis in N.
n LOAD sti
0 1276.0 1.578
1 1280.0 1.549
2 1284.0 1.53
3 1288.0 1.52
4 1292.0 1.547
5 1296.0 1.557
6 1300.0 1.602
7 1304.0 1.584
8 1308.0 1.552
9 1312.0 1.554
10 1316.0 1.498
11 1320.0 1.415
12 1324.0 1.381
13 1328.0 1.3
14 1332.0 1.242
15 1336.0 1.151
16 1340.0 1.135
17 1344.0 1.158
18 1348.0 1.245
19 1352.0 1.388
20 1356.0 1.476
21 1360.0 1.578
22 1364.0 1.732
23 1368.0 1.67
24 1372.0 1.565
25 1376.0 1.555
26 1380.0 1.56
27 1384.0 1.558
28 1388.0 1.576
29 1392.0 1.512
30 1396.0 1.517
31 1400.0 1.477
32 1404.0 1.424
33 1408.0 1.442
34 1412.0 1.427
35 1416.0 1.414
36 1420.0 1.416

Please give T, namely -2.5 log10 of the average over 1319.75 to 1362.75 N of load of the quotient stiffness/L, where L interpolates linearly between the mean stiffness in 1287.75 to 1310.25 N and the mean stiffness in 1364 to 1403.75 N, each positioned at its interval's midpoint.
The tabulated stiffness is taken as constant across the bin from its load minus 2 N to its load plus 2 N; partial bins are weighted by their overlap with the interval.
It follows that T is 0.183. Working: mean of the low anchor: 1.56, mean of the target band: 1.32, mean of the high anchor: 1.56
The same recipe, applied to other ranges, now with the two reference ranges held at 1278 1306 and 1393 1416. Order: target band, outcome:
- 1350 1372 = -0.05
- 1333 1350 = 0.27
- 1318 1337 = 0.17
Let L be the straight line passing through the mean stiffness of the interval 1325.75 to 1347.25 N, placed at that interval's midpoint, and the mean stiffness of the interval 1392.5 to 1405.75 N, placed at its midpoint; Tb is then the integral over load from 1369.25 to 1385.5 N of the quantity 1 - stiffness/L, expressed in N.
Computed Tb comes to -2.2 N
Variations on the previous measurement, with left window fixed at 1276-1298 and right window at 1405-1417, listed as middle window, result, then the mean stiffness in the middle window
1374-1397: -1.5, 1.55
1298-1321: -0.2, 1.54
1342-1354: 1.8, 1.26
